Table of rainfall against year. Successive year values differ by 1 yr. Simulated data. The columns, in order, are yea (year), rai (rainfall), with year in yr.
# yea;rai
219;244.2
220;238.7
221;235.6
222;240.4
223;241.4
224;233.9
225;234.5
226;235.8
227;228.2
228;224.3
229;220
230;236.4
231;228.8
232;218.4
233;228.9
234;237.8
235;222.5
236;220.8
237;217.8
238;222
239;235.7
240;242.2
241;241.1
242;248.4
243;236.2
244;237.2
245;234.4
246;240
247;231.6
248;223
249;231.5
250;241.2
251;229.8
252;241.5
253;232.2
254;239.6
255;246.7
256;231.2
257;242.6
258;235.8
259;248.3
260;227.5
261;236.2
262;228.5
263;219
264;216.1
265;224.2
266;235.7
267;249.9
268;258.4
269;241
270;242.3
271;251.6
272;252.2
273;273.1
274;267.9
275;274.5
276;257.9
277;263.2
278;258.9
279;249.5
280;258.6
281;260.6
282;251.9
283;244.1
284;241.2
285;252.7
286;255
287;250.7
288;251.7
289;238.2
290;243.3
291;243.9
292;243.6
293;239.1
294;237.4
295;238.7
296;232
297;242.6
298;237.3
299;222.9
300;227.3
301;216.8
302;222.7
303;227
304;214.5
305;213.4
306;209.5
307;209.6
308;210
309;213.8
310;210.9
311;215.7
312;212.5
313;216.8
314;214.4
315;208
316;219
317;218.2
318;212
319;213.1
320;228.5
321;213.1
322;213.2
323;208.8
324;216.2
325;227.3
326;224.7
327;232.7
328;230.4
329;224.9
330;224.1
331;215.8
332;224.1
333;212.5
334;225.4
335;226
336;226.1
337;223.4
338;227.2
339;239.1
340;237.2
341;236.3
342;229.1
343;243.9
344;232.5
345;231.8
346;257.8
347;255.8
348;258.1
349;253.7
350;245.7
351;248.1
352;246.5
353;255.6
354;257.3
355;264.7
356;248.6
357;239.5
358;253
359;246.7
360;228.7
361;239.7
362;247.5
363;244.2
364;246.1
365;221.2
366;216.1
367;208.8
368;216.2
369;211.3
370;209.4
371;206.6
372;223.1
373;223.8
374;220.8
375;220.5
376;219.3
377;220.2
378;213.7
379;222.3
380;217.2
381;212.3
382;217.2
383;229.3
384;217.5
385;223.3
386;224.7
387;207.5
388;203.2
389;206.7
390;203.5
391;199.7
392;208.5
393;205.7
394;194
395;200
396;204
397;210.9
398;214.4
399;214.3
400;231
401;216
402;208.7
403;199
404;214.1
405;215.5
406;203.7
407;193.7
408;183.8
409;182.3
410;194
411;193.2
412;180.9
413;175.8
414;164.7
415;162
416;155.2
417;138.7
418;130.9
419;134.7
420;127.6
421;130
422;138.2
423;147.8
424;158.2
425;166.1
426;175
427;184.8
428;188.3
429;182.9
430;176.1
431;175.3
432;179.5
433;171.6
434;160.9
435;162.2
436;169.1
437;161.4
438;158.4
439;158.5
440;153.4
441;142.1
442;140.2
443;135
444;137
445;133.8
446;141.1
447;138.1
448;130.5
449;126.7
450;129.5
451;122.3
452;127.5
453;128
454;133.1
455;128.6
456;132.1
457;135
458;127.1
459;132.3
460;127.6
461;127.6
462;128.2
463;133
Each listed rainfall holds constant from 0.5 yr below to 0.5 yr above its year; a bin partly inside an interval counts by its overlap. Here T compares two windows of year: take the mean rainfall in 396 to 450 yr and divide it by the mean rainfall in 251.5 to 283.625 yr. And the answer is 0.7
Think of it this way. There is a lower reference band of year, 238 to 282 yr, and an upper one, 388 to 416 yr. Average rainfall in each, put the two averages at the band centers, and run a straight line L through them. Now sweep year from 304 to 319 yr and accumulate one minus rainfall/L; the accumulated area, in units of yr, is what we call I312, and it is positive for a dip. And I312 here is 0.9 yr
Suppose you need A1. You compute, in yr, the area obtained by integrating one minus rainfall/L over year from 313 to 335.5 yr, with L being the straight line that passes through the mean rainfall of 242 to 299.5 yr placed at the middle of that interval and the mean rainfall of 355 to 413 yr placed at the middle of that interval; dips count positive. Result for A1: 1.00 yr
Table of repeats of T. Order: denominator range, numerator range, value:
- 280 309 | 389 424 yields 0.79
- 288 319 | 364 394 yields 0.96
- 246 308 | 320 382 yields 0.96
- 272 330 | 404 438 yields 0.73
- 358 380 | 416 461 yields 0.65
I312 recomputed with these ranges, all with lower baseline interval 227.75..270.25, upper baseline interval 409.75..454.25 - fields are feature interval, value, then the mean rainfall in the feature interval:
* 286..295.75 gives -1.3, 243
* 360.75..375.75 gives -3.5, 223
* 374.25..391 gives -3.9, 216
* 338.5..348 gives -2.4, 241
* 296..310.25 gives -0.7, 220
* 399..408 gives -2.3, 209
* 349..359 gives -3.4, 251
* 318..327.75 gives -0.9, 220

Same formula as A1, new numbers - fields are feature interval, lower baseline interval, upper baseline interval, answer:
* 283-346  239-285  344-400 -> 2.2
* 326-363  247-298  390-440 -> -4.8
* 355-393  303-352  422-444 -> -4.7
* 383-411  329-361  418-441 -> -2.4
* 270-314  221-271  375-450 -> -3.7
